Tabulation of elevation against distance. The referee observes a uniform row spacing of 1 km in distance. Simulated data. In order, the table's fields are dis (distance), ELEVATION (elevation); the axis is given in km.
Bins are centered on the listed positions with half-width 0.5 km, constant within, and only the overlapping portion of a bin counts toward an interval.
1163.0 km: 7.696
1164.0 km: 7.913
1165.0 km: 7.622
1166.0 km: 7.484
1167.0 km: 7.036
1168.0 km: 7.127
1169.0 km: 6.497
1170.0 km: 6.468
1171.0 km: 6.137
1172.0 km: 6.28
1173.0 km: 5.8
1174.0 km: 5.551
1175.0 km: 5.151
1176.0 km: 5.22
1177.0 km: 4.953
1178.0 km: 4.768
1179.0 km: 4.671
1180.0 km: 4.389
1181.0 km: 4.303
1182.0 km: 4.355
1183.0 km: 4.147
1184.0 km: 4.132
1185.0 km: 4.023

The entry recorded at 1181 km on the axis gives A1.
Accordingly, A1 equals 4.303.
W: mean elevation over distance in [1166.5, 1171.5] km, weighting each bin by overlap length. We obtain 6.65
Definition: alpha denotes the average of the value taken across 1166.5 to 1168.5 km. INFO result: 7.08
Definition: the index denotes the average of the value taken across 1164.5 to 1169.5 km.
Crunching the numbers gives 7.15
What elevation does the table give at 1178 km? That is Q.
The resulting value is 4.768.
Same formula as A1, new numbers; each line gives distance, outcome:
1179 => 4.671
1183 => 4.147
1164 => 7.913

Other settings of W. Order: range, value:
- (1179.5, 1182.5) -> 4.35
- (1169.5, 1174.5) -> 6.05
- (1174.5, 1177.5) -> 5.11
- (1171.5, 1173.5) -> 6.04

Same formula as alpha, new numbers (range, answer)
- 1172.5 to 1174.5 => 5.68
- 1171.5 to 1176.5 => 5.6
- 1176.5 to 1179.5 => 4.8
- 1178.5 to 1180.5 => 4.53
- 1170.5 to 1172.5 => 6.21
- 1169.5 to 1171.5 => 6.3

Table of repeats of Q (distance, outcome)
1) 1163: 7.696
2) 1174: 5.551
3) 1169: 6.497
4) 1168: 7.127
